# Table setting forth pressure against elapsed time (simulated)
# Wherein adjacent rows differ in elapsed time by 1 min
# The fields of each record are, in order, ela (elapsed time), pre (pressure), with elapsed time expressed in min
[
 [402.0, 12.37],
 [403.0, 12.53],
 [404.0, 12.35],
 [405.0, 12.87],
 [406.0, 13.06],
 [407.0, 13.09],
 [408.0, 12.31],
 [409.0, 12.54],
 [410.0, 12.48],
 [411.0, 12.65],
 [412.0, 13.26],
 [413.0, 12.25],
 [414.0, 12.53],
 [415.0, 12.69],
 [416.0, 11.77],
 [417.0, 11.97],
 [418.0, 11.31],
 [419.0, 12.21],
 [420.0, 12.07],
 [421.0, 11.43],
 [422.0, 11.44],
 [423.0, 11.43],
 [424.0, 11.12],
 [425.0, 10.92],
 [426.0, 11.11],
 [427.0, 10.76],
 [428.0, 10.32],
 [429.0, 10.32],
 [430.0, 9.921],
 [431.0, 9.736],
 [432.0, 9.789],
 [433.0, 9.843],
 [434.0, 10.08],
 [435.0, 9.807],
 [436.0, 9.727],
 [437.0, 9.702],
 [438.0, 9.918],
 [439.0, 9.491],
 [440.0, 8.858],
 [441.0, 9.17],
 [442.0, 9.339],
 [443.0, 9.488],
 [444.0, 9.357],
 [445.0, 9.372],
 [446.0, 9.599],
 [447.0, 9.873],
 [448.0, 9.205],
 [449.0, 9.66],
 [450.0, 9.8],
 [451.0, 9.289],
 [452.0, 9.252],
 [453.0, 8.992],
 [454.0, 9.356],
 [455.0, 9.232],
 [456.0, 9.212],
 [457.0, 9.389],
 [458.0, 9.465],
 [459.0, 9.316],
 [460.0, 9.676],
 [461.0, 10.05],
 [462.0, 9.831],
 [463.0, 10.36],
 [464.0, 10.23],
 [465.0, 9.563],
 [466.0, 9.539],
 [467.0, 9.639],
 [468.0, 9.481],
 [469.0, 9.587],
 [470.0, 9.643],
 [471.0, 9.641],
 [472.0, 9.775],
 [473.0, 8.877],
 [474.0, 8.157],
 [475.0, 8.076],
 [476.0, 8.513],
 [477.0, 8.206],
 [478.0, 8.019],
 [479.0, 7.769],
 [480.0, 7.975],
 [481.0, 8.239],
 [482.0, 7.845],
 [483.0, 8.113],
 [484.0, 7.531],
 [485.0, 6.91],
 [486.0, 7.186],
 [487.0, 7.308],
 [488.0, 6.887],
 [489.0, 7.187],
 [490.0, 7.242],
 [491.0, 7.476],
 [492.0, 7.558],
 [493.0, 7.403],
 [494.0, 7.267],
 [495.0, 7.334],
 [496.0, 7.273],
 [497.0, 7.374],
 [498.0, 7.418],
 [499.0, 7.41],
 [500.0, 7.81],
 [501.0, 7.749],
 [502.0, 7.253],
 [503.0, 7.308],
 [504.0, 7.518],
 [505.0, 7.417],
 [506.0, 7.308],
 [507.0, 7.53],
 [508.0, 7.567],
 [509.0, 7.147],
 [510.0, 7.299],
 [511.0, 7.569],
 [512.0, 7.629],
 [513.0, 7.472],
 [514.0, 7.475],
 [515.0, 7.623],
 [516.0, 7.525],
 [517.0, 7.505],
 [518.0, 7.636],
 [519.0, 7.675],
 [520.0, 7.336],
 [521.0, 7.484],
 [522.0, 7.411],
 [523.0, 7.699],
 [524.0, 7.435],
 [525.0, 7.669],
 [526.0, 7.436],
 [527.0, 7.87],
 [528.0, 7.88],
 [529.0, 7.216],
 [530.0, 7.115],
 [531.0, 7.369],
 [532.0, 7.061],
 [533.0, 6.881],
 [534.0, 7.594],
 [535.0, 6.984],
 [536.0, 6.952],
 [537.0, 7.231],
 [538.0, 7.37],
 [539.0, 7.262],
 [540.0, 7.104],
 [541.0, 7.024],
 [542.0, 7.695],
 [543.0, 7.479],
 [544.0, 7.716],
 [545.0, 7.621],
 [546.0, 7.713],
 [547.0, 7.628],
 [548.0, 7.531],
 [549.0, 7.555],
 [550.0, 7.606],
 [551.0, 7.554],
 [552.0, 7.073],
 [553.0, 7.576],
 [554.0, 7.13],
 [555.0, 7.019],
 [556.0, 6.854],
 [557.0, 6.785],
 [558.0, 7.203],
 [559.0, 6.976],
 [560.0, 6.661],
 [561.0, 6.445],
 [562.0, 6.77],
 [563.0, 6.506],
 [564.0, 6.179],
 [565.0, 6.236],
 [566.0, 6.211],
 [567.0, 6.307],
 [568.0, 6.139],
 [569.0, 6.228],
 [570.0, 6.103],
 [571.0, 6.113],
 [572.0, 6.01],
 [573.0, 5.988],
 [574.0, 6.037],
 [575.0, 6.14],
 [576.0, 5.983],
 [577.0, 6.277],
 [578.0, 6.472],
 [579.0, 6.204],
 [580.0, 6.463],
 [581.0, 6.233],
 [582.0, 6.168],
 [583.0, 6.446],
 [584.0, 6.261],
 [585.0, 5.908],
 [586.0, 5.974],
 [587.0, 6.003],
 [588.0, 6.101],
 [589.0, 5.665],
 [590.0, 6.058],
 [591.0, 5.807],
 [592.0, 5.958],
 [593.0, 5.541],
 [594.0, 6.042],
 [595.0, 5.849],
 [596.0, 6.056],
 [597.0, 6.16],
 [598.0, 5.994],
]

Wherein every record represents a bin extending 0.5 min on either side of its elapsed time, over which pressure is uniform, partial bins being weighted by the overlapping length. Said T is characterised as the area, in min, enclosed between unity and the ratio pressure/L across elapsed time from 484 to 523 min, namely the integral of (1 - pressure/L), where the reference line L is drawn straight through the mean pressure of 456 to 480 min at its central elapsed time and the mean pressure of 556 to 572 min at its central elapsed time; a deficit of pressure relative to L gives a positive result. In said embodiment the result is 3.7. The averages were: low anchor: 9.22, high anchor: 6.46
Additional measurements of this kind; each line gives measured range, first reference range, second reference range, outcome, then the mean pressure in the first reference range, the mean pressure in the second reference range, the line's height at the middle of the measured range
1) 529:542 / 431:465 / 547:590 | 0.3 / 9.57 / 6.51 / 7.35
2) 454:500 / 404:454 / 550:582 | 4.2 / 10.8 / 6.52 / 9.28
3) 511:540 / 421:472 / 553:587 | 0.8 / 9.81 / 6.39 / 7.62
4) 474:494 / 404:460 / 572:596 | 3.1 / 10.6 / 6.07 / 9.06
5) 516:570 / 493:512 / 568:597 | -3.4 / 7.42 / 6.08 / 6.74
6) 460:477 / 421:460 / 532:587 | -0.5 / 9.83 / 6.77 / 9.11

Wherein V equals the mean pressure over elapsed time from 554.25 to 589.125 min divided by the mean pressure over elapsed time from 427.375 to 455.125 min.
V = 0.66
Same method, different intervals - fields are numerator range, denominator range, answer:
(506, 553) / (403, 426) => 0.61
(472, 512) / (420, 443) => 0.75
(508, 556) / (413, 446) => 0.70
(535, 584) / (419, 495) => 0.73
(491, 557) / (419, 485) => 0.78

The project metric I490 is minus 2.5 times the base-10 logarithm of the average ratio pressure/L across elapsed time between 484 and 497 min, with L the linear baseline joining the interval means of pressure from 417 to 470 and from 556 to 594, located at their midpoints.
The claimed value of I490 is 0.19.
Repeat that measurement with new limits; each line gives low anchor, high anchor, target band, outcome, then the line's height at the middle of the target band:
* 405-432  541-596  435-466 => 0.115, 10.6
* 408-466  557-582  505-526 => 0.068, 7.99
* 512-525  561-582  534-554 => -0.076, 6.91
